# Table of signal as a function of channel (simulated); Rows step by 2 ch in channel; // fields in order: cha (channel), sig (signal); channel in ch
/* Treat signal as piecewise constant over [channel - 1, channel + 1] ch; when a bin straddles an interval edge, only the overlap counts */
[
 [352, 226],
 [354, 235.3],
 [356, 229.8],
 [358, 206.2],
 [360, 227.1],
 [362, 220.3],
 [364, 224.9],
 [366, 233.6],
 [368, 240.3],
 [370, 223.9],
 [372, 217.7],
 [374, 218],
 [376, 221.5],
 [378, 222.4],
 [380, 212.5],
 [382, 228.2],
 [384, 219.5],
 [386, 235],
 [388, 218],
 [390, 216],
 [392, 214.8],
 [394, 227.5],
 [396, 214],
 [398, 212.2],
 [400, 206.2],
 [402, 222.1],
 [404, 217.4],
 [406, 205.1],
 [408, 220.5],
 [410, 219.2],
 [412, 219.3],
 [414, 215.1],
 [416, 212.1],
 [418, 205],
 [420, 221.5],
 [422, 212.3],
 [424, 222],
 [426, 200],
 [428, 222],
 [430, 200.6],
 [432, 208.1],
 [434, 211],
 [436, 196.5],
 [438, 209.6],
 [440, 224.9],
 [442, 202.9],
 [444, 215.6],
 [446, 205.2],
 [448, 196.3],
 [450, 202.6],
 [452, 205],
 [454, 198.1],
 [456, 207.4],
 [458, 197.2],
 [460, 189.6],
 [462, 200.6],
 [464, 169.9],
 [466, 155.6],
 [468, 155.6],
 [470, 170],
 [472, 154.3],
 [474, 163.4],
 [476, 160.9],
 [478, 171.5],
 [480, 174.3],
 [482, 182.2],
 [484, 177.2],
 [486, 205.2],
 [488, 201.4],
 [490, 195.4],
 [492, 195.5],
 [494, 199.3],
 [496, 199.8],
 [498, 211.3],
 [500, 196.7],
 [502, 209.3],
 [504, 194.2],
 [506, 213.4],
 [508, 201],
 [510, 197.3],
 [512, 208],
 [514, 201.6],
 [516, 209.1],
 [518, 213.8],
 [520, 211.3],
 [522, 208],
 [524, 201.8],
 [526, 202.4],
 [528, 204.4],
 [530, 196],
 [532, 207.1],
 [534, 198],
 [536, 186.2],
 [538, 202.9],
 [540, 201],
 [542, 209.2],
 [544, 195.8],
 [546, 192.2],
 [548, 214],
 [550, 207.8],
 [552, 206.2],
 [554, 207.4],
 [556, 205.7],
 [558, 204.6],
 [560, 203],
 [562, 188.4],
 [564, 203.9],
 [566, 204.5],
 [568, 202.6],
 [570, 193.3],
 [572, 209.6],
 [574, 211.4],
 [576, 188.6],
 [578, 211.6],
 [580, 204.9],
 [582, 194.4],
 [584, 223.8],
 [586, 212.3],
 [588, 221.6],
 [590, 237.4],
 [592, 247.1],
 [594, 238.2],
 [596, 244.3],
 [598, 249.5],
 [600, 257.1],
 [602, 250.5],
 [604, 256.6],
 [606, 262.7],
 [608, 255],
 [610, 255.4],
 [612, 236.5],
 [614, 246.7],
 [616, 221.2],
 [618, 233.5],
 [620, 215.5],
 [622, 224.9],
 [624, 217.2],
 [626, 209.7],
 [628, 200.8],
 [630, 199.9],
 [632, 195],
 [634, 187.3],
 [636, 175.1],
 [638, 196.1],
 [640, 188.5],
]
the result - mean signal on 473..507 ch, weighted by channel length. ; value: 191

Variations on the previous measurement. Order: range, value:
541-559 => 205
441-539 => 194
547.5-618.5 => 223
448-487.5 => 182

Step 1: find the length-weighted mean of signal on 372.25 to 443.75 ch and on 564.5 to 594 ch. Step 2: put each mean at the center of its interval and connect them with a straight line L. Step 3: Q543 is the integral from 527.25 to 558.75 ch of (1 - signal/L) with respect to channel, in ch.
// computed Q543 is 1.57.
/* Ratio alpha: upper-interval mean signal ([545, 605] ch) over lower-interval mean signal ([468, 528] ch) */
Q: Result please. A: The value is 1.12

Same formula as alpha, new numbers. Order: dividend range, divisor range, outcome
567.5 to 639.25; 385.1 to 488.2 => 1.10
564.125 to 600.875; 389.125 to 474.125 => 1.08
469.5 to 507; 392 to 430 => 0.88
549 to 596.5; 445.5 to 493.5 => 1.14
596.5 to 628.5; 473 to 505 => 1.25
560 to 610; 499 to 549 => 1.10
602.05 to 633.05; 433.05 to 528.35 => 1.17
